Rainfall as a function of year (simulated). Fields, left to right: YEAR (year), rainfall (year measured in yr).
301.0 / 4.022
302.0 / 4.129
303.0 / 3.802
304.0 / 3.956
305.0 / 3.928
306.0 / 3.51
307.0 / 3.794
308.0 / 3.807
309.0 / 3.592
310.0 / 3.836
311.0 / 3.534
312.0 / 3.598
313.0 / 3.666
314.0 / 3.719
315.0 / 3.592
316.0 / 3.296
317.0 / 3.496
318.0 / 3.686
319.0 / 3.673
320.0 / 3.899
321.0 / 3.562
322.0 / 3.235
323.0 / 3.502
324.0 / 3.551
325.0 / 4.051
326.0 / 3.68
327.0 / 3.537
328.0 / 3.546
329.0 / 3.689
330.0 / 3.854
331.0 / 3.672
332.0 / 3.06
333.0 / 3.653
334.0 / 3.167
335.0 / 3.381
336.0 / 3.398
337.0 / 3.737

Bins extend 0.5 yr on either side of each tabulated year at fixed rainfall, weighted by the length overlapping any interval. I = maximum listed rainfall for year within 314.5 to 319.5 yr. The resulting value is 3.686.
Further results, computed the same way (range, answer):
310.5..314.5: 3.719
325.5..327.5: 3.68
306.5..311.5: 3.836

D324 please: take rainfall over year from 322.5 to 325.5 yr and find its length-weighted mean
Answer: 3.7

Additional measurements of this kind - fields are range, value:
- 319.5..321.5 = 3.73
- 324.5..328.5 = 3.7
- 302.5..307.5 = 3.8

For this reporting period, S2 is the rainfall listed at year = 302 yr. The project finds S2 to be 4.129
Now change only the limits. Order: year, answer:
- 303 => 3.802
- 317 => 3.496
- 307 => 3.794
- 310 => 3.836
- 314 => 3.719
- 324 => 3.551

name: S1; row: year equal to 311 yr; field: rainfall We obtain 3.534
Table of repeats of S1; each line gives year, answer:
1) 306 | 3.51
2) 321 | 3.562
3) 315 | 3.592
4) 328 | 3.546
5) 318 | 3.686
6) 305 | 3.928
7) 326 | 3.68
